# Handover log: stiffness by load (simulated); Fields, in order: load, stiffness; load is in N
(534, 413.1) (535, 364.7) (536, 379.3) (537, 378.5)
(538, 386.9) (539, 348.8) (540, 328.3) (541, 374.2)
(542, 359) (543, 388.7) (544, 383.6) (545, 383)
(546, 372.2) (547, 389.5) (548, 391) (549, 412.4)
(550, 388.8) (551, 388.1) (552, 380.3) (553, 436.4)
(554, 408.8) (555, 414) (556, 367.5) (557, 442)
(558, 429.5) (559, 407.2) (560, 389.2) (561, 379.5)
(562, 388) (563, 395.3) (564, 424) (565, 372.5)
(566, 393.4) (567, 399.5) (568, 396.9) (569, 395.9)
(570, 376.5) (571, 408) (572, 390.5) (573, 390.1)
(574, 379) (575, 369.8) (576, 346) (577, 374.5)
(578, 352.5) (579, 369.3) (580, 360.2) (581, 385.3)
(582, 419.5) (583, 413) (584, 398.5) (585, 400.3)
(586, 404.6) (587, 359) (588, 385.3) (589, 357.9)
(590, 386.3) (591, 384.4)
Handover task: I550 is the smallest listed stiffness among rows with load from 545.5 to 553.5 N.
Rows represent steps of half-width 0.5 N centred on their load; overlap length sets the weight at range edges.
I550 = 372.2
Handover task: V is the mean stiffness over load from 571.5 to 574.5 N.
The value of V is 387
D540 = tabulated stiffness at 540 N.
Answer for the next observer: 328.3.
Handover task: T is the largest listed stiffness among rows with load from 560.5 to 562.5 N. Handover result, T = 388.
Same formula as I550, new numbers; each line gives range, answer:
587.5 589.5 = 357.9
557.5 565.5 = 372.5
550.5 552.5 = 380.3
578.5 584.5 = 360.2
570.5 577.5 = 346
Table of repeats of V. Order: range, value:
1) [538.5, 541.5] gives 350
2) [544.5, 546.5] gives 378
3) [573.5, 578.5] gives 364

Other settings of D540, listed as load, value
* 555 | 414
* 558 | 429.5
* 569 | 395.9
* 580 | 360.2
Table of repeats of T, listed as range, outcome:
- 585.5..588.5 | 404.6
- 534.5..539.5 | 386.9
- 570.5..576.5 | 408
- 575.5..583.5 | 419.5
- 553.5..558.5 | 442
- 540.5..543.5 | 388.7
